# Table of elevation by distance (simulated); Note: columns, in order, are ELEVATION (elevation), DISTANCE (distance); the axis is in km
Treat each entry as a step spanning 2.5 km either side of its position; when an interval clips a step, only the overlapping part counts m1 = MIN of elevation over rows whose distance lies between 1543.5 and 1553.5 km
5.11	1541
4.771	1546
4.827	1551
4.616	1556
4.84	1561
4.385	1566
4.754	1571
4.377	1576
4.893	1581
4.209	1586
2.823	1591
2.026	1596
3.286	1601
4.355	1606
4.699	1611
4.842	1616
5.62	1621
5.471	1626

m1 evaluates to 4.771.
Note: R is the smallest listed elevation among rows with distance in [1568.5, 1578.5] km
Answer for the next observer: 4.377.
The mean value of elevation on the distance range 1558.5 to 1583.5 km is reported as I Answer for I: 4.65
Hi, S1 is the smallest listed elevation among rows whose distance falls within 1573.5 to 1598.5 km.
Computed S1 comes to 2.026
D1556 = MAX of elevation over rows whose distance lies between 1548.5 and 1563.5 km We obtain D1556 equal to 4.84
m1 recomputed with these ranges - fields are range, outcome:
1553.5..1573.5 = 4.385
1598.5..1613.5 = 3.286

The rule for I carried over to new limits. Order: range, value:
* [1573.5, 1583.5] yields 4.63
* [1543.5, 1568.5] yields 4.69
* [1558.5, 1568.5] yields 4.61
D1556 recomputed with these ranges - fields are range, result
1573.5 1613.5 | 4.893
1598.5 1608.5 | 4.355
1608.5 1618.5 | 4.842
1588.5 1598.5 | 2.823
